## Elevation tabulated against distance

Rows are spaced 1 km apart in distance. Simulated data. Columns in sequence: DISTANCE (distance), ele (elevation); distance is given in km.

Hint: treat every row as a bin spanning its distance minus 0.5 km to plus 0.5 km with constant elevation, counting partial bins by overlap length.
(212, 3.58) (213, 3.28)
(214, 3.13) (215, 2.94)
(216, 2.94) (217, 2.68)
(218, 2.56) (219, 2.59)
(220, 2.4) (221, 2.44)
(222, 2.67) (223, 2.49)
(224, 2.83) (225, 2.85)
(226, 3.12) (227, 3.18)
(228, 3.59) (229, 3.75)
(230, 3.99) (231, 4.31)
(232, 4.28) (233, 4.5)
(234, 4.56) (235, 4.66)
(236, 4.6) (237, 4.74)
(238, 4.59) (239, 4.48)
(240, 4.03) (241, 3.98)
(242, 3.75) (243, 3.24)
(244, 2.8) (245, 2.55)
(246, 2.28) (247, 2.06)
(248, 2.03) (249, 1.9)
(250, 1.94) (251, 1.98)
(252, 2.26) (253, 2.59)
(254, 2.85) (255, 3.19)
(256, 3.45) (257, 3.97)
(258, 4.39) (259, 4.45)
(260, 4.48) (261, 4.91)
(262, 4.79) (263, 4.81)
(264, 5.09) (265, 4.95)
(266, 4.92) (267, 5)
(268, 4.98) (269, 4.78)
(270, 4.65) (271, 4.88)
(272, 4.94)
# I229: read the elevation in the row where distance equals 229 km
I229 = 3.75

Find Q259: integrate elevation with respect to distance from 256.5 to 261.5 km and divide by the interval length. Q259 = 4.44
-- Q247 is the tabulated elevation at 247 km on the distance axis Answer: 2.06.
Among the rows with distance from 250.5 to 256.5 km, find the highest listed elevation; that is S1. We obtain 3.45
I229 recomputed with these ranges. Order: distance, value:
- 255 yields 3.19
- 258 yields 4.39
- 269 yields 4.78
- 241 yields 3.98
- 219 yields 2.59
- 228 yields 3.59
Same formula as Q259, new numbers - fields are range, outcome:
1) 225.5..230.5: 3.53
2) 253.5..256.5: 3.16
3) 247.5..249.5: 1.96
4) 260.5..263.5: 4.84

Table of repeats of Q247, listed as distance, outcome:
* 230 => 3.99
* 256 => 3.45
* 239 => 4.48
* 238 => 4.59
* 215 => 2.94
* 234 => 4.56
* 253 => 2.59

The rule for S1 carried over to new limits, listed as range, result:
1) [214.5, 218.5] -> 2.94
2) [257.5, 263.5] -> 4.91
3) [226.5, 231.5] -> 4.31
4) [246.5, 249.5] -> 2.06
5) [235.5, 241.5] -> 4.74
